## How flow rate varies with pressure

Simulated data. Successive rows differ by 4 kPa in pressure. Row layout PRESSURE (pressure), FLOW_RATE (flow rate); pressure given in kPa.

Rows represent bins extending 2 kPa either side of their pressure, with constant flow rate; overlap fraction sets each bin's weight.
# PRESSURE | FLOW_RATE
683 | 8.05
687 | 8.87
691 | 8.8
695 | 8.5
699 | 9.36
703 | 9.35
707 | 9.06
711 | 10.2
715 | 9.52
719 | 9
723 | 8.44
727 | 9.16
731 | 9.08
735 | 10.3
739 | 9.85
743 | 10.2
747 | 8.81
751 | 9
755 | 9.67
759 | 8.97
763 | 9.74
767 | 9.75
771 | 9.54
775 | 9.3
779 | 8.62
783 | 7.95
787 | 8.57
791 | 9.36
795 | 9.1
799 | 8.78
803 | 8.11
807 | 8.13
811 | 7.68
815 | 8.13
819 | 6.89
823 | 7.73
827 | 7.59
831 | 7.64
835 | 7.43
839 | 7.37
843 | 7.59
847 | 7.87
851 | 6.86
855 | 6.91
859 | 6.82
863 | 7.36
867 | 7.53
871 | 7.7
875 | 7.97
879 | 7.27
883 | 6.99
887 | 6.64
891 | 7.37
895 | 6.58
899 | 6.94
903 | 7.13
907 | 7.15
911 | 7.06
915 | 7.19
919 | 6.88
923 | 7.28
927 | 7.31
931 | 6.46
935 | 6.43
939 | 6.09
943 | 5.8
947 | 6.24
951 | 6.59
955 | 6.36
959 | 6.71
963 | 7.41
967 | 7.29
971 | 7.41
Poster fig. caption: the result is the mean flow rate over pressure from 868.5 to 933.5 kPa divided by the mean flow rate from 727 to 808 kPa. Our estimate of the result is 0.8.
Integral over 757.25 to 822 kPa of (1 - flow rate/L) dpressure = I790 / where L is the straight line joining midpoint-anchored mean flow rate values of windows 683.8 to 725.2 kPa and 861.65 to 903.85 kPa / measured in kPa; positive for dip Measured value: -3.51 kPa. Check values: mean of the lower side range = 9.08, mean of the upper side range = 7.23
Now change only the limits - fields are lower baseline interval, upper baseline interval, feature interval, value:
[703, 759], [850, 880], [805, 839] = 1.5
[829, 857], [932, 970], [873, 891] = -0.4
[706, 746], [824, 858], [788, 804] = -1.3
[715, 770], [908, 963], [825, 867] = 3.1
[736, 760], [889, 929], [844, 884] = 2.1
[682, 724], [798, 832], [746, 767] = -2.1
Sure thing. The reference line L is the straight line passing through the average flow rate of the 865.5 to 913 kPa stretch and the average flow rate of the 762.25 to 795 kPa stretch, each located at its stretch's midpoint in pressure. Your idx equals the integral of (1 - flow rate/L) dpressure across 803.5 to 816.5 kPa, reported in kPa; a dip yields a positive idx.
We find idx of 0.8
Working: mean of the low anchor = 9.08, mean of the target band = 7.99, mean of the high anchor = 7.19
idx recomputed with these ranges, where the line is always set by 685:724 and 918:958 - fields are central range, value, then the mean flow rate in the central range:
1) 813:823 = 0.4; 7.55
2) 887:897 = 0.2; 6.91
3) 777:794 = -0.9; 8.65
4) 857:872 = 0.0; 7.33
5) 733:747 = -1.9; 9.93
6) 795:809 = -0.7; 8.45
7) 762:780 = -2.2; 9.41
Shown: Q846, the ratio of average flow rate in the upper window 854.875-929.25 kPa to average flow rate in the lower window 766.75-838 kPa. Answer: 0.86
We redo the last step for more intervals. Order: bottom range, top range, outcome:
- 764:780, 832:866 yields 0.78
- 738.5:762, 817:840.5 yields 0.79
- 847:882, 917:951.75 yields 0.90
